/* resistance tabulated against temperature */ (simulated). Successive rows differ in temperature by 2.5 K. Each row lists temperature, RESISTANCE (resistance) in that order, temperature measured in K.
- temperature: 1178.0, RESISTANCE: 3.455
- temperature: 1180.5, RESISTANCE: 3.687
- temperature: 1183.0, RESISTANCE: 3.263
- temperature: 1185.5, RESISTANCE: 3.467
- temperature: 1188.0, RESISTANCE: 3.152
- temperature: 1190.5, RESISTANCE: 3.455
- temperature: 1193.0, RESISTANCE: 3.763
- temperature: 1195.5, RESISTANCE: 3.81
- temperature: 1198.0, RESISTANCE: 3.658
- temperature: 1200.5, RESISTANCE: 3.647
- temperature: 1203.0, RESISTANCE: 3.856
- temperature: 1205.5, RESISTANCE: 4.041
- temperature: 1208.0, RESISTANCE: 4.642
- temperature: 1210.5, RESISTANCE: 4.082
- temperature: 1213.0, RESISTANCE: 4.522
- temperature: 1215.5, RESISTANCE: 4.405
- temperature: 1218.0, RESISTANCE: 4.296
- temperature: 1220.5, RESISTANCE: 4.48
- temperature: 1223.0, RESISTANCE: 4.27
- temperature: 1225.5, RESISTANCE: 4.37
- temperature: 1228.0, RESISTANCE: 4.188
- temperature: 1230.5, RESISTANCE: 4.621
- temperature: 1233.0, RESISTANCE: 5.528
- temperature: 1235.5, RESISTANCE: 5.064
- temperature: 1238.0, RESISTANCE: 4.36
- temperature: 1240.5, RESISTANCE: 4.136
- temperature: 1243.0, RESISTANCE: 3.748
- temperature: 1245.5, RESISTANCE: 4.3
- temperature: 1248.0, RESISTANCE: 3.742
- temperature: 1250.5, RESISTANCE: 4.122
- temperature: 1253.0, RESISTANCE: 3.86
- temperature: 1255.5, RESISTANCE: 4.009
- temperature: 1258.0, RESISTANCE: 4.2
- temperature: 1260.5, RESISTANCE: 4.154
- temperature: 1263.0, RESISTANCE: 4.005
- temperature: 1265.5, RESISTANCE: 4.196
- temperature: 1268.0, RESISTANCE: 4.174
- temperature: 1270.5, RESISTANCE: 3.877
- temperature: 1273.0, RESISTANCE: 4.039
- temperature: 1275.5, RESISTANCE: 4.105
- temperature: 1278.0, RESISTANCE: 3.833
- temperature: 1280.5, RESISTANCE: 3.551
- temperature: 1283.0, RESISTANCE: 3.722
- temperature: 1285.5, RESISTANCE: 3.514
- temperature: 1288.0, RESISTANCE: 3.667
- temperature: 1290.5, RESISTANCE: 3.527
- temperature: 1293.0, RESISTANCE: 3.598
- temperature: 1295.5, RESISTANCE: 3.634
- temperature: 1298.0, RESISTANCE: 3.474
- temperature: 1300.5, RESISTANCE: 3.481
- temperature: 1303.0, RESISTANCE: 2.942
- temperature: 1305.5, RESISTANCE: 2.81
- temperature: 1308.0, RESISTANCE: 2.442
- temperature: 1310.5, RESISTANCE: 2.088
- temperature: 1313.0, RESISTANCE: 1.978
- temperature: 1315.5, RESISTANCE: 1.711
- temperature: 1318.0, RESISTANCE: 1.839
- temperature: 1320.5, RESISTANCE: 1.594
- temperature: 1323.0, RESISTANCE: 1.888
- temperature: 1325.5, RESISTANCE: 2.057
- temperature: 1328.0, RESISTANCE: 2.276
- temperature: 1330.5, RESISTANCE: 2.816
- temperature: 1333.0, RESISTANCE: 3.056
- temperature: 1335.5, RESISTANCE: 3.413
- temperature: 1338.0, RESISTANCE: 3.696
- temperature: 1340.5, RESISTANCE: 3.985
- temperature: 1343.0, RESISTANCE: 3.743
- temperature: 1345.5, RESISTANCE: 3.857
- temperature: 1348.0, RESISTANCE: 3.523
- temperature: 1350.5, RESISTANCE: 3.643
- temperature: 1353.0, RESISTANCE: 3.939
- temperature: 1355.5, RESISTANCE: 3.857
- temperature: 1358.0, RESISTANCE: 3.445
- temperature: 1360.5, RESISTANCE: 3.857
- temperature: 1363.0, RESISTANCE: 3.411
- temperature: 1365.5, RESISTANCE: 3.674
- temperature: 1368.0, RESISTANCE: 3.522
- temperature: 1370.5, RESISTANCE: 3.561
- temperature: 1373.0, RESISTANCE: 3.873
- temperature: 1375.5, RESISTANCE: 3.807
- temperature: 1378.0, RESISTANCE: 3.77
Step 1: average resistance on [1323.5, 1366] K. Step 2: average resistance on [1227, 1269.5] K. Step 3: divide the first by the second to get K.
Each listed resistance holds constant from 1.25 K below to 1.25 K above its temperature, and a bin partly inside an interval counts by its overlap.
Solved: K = 0.80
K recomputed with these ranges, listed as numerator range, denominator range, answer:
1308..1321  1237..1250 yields 0.47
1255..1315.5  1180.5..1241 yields 0.85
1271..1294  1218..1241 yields 0.82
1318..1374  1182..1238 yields 0.79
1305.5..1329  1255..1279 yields 0.50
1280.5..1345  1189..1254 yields 0.70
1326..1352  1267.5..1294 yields 0.89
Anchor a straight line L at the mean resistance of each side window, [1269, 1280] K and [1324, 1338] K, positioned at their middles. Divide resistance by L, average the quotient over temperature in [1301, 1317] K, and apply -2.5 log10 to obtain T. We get 0.343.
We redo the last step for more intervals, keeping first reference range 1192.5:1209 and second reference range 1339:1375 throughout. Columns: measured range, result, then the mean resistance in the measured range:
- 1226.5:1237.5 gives -0.235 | 4.81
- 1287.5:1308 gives 0.142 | 3.32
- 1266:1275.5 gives -0.064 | 4.05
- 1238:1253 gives -0.047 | 4.03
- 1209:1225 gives -0.121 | 4.35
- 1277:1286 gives 0.042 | 3.66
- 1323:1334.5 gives 0.440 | 2.5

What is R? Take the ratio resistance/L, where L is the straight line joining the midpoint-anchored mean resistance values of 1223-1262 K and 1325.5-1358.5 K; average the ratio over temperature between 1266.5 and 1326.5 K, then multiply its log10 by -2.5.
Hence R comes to 0.25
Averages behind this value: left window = 4.29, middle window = 3.07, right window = 3.43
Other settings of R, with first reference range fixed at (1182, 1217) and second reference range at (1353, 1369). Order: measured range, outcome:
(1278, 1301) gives 0.04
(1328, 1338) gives 0.20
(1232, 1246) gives -0.19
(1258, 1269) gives -0.10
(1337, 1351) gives -0.02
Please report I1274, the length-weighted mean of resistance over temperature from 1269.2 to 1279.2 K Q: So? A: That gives 3.97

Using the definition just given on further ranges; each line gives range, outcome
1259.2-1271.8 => 4.08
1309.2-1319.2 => 1.91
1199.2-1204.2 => 3.75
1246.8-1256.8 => 3.94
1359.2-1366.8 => 3.65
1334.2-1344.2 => 3.71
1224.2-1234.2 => 4.67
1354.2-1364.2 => 3.65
